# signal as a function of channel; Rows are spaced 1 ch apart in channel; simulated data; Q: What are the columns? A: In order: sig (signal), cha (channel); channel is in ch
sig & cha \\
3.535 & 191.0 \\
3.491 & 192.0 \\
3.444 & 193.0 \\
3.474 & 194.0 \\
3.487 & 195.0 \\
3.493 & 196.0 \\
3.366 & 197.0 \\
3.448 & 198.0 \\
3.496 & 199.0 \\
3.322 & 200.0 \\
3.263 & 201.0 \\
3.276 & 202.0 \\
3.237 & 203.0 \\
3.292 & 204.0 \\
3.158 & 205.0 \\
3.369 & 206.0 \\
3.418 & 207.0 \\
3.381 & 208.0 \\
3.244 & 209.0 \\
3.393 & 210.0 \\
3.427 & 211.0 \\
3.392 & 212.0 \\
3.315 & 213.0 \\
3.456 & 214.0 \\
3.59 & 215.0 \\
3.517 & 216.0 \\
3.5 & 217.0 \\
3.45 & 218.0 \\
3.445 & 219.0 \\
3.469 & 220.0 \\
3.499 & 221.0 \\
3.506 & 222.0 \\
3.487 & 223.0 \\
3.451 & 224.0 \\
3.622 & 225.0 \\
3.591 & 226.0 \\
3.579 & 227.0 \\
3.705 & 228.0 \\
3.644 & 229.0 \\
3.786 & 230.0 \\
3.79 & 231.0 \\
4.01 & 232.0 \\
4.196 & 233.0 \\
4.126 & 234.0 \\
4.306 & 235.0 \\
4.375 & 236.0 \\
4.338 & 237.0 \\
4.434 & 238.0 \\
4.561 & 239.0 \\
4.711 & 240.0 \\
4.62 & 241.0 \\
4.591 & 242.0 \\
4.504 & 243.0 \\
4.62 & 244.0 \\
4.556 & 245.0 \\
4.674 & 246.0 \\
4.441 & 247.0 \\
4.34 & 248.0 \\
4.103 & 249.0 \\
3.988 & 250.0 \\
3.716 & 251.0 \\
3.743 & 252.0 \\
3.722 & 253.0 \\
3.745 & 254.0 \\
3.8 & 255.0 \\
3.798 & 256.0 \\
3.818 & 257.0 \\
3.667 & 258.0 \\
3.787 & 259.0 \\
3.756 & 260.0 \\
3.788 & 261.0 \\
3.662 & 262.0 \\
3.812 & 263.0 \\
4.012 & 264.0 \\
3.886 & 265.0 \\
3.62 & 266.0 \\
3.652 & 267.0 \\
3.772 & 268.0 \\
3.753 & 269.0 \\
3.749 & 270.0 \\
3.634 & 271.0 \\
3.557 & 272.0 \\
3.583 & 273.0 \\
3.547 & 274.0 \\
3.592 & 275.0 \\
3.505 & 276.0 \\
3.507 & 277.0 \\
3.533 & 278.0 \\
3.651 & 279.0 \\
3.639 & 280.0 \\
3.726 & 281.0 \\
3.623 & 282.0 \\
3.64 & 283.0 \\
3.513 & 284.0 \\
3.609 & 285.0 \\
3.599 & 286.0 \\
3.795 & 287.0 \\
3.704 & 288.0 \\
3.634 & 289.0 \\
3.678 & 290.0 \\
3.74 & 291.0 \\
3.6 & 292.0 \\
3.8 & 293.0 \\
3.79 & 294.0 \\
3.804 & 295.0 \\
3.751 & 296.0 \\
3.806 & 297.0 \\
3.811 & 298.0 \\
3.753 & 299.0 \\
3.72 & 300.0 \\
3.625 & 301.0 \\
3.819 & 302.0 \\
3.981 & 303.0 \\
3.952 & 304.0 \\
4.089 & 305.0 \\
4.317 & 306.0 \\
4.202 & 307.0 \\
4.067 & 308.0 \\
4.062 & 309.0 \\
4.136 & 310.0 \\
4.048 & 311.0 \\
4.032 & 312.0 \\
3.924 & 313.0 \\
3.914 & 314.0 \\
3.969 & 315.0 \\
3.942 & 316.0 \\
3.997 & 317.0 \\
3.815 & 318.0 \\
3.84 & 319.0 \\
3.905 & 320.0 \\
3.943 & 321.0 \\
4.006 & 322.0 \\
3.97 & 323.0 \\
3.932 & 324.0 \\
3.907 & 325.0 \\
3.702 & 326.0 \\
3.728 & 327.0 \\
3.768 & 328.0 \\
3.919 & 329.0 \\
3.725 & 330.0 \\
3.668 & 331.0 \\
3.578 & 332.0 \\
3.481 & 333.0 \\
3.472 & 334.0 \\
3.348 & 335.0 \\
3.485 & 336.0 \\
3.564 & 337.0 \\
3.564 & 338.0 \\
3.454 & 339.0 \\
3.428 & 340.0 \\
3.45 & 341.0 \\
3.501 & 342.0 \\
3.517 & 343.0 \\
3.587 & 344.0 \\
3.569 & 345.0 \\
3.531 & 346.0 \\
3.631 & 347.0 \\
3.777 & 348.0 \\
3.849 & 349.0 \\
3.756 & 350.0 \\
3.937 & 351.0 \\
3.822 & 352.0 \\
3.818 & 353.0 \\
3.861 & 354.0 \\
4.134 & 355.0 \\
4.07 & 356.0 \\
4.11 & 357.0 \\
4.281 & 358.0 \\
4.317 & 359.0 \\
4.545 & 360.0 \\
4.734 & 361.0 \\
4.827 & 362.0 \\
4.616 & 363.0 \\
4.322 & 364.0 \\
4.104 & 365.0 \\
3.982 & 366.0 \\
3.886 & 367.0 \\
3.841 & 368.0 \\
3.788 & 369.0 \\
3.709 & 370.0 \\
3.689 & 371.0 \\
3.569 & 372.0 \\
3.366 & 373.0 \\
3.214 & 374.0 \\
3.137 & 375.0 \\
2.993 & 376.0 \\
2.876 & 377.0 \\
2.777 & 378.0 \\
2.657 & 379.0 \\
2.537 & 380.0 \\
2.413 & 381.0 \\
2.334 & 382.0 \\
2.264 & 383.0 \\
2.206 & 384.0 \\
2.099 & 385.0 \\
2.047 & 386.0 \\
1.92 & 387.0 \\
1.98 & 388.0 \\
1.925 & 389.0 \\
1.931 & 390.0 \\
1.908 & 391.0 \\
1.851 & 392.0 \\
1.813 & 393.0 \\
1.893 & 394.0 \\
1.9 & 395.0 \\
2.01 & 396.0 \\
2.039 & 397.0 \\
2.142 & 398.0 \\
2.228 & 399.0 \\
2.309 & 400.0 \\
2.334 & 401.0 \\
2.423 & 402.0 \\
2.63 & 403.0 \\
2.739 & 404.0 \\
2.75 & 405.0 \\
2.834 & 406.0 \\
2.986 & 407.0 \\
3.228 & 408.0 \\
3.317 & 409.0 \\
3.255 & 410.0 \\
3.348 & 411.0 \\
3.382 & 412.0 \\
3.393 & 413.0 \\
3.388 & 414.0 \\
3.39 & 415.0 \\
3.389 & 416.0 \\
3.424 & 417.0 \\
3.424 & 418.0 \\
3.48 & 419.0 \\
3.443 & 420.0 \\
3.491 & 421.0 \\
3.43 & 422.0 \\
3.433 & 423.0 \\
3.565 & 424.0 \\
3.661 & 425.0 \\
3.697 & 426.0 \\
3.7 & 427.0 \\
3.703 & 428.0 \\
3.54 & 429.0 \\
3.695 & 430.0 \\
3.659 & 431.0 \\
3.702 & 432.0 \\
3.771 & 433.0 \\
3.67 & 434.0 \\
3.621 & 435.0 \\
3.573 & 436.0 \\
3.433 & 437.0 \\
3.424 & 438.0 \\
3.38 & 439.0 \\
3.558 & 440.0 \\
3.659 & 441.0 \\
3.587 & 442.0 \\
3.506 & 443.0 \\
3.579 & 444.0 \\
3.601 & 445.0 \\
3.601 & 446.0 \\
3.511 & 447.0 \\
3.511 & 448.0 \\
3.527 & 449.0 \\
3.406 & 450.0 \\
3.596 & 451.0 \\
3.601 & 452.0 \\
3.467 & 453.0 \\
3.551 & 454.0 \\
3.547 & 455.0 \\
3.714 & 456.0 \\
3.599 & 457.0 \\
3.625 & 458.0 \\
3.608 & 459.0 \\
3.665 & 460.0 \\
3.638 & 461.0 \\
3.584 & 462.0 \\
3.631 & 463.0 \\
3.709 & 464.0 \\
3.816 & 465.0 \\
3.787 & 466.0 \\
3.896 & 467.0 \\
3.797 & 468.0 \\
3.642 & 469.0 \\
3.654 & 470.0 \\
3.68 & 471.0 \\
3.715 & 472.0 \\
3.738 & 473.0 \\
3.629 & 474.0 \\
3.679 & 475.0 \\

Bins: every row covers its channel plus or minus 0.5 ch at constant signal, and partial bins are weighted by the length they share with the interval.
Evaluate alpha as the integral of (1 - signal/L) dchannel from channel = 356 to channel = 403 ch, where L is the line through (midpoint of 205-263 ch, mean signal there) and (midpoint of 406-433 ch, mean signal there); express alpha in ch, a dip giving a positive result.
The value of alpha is 7.8 ch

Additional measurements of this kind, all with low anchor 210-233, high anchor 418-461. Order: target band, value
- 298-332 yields -3.29 ch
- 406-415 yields 0.77 ch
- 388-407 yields 7.20 ch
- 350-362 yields -1.98 ch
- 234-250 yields -3.97 ch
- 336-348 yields 0.11 ch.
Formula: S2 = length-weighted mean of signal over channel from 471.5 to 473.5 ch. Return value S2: 3.73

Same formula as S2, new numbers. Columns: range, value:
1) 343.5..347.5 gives 3.58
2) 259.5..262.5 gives 3.74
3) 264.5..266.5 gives 3.75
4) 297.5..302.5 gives 3.75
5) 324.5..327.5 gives 3.78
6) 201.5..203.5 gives 3.26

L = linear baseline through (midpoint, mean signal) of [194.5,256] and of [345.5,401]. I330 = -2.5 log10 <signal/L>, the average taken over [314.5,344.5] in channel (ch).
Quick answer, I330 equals -0.116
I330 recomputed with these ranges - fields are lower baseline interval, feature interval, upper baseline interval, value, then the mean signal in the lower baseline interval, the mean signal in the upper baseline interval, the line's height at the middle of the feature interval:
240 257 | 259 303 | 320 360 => 0.10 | 4.19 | 3.76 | 4.04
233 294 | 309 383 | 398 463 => -0.02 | 3.9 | 3.39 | 3.65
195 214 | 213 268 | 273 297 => -0.12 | 3.36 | 3.65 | 3.49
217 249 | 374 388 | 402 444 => 0.39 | 4.04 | 3.41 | 3.55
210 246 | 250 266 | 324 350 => 0.01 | 3.89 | 3.62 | 3.82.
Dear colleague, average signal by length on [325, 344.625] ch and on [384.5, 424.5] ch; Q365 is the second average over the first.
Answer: 0.76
